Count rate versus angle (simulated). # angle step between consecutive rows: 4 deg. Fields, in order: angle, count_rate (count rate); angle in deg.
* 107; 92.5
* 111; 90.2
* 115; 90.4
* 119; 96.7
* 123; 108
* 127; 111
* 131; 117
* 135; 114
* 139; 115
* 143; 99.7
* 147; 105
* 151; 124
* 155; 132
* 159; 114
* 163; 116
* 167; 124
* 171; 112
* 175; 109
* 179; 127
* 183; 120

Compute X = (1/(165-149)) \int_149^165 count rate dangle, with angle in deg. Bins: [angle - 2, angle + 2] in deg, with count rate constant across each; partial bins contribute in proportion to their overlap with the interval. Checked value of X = 122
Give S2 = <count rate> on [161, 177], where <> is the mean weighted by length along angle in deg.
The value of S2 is 115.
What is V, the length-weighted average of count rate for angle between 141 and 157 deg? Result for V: 115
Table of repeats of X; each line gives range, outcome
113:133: 105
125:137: 114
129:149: 110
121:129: 110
